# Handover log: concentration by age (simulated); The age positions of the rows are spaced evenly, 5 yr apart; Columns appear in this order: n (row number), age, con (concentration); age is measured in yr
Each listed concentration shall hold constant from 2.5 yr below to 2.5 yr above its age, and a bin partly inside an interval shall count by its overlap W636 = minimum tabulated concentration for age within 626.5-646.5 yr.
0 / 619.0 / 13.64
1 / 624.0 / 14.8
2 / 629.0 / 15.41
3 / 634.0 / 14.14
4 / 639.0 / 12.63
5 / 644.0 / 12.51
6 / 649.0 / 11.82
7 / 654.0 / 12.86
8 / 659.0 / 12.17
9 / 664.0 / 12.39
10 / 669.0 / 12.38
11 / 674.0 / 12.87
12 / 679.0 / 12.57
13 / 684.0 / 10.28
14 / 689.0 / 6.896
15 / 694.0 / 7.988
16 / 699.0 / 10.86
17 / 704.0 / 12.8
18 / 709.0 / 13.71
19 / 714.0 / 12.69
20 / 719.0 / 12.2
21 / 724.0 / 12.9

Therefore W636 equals 12.51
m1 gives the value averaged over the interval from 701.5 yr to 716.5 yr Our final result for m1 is 13.1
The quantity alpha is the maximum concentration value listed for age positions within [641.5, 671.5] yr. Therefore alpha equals 12.86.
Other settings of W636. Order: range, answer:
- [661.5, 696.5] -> 6.896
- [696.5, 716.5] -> 10.86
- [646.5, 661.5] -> 11.82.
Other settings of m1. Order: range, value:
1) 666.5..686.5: 12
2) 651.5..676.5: 12.5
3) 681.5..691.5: 8.59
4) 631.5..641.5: 13.4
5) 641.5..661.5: 12.3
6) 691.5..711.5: 11.3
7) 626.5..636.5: 14.8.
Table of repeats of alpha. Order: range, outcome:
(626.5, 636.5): 15.41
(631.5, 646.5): 14.14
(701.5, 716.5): 13.71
